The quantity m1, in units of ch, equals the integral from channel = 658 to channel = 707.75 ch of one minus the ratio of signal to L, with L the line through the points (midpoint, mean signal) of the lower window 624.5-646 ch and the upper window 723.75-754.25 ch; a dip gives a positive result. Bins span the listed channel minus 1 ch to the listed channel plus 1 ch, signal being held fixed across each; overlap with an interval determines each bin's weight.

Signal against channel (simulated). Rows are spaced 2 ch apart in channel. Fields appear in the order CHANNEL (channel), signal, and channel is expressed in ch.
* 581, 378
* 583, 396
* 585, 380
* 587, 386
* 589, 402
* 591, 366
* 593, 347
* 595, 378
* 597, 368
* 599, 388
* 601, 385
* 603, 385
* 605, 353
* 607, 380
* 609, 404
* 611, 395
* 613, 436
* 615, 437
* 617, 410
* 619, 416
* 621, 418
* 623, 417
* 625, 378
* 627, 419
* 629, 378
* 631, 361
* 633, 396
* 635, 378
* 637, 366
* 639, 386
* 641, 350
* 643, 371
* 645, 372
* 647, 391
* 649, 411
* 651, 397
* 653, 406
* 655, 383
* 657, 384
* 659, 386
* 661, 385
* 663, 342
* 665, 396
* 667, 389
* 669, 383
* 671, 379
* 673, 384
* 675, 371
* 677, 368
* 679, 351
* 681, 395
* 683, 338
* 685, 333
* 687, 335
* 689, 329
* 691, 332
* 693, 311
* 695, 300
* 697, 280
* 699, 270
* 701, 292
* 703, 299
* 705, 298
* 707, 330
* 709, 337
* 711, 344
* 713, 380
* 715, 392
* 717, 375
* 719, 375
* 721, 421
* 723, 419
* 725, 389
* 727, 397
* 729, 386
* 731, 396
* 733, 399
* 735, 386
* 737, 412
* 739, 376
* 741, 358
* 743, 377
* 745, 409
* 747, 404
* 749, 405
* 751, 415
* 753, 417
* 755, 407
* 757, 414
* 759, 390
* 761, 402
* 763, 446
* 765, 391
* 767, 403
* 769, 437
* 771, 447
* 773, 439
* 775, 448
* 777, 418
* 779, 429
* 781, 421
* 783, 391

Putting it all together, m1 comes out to 5.5 ch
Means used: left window 378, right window 395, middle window 343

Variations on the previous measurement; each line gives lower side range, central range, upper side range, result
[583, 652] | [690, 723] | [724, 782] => 5.4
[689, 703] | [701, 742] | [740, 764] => -2.9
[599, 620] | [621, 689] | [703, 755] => 2.6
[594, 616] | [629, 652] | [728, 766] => 0.8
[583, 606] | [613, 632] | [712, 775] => -1.2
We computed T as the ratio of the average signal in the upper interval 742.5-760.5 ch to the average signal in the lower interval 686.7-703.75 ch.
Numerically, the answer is 1.3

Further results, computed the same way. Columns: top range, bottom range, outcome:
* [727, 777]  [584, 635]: 1.04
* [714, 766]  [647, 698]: 1.10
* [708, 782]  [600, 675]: 1.03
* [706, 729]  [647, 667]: 0.98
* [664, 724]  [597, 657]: 0.89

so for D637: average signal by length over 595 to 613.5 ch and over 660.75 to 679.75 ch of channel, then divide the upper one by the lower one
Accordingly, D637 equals 0.97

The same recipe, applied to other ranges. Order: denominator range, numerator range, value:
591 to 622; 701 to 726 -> 0.92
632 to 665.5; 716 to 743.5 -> 1.02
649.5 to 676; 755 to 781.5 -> 1.10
